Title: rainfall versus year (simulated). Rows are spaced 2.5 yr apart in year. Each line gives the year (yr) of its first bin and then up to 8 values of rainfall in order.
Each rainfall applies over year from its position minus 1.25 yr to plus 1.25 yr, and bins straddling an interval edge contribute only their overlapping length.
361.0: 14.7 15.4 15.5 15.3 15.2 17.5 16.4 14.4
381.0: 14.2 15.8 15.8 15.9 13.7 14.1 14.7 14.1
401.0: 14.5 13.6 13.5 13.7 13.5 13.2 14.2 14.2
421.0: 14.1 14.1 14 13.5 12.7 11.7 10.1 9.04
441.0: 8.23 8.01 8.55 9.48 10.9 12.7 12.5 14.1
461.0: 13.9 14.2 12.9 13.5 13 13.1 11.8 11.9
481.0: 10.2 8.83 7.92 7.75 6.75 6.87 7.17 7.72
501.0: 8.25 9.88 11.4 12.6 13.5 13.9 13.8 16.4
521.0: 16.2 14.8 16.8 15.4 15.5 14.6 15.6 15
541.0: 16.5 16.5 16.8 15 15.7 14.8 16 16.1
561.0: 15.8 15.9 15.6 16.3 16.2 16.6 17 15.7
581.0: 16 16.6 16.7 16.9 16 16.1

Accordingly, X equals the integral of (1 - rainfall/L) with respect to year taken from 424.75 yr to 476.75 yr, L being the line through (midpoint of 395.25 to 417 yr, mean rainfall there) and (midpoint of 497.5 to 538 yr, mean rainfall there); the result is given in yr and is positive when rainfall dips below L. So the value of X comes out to 7.4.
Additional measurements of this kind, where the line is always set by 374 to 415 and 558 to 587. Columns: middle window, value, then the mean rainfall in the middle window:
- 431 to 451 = 7.1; 9.61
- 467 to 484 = 3.7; 11.9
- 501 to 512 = 3.0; 11.4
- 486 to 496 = 5.3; 7.23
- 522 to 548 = 0.2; 15.7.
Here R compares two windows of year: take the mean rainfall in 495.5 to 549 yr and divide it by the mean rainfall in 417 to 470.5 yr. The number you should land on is 1.2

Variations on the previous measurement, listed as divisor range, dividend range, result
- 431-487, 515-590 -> 1.41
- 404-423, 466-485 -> 0.86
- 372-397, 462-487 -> 0.77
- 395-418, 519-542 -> 1.12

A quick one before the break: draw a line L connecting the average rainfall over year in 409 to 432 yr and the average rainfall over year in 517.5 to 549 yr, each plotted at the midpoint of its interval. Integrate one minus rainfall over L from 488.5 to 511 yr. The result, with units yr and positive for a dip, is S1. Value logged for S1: 9.1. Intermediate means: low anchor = 13.7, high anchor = 15.8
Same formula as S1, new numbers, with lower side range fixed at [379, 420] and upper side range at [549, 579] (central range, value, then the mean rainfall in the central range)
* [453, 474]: 2.23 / 13.4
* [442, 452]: 3.80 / 9.17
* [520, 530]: -0.14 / 15.8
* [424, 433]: 0.78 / 13.3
